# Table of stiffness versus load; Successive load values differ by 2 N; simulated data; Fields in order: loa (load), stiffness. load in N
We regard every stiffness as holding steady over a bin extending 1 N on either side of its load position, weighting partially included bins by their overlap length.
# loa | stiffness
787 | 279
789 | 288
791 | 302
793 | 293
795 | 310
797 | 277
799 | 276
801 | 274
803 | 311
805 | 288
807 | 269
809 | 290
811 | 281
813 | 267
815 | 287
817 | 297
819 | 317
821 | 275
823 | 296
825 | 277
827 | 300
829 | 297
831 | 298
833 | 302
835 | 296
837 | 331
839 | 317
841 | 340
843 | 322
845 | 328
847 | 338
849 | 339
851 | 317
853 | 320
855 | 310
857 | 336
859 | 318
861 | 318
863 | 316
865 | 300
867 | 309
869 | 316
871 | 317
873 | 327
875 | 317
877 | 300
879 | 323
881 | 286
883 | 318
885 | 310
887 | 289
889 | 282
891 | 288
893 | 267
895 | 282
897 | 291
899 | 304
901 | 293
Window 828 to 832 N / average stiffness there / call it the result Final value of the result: 298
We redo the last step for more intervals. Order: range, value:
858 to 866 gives 313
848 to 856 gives 322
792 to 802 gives 286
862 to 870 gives 310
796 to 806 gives 285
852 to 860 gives 321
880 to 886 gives 305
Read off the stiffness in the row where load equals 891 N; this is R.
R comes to 288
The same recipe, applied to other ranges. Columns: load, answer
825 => 277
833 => 302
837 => 331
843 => 322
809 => 290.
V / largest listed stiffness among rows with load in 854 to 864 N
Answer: 336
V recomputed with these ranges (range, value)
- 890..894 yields 288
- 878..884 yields 323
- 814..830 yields 317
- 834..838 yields 331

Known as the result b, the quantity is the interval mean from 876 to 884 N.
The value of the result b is 307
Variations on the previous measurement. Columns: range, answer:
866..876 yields 317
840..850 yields 333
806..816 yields 279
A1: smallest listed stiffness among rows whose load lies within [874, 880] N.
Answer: 300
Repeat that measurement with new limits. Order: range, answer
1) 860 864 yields 316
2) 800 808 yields 269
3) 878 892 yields 282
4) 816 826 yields 275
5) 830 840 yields 296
